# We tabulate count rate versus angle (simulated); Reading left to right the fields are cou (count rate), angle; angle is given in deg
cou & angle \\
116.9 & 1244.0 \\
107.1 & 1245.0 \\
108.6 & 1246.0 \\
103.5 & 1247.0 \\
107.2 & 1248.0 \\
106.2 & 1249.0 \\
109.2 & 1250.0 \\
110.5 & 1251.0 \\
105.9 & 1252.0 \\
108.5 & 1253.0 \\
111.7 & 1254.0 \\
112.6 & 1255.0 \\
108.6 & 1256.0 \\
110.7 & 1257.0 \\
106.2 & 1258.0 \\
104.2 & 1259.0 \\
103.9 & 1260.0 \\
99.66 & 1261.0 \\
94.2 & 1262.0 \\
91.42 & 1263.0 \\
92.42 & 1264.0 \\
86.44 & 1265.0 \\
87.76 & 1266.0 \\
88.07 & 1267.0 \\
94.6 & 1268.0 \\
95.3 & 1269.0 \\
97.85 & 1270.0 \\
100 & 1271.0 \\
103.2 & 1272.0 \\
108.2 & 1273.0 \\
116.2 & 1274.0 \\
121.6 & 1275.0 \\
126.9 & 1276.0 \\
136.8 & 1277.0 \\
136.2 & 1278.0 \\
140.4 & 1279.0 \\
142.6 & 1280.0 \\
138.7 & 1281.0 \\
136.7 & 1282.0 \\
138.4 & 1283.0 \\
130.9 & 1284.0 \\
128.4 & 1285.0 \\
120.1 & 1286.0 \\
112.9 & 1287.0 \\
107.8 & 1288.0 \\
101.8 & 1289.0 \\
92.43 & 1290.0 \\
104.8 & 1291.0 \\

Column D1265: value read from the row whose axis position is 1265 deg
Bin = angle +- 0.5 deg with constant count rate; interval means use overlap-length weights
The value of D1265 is 86.44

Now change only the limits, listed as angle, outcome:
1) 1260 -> 103.9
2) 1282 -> 136.7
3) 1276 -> 126.9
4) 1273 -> 108.2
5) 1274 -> 116.2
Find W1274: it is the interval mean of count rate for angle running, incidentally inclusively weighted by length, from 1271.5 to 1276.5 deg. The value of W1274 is 115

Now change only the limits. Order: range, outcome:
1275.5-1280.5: 137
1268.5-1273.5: 101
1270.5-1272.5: 102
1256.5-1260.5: 106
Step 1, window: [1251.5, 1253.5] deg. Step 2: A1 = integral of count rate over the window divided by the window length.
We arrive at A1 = 107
